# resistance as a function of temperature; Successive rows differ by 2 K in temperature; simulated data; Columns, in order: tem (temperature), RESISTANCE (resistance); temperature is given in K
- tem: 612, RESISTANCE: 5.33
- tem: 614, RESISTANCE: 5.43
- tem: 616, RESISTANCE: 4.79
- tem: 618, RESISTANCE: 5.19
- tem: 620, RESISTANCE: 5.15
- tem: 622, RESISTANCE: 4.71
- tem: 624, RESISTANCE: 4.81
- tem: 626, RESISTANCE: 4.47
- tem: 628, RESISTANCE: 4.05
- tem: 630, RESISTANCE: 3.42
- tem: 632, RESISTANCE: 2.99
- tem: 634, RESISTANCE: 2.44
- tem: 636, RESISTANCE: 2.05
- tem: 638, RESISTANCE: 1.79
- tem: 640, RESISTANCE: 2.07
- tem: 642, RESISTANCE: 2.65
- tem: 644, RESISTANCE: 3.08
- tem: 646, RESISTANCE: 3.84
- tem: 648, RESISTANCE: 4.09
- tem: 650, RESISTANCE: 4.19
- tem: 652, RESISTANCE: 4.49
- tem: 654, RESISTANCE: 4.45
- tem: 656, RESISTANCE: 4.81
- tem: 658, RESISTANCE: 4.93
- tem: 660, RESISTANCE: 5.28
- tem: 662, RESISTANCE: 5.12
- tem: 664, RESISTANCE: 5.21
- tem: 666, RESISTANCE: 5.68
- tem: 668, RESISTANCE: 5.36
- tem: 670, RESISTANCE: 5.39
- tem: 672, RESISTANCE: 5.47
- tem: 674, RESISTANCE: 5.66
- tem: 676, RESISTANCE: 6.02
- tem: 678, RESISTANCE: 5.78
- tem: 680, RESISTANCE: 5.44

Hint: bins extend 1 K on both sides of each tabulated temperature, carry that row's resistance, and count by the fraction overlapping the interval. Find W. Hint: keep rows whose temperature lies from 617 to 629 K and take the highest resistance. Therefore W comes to 5.19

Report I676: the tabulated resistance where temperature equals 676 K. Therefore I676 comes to 6.02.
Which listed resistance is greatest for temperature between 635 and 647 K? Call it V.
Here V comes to 3.84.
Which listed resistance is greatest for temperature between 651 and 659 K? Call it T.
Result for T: 4.93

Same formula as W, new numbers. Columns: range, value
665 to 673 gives 5.68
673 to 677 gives 6.02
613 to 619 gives 5.43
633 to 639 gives 2.44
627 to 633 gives 4.05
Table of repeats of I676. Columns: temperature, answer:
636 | 2.05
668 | 5.36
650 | 4.19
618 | 5.19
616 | 4.79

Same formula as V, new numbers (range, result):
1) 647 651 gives 4.19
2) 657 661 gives 5.28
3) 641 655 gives 4.49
